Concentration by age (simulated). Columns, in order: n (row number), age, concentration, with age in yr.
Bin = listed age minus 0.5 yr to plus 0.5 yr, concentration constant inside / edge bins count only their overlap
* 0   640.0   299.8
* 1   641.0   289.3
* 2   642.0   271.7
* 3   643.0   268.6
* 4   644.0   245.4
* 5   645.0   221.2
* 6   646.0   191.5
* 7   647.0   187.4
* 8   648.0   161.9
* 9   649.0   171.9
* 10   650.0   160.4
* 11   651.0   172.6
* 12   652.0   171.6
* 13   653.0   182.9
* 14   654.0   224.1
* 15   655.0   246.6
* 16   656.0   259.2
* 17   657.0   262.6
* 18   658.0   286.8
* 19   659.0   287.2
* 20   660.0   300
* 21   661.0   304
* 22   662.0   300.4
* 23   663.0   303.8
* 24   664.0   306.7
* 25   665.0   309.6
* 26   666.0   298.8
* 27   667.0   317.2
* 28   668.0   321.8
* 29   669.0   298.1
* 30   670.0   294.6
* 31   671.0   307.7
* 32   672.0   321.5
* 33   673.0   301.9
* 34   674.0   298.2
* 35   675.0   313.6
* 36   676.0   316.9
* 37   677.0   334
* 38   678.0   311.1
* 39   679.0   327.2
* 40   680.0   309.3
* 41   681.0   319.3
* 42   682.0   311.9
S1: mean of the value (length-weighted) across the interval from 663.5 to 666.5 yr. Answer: 305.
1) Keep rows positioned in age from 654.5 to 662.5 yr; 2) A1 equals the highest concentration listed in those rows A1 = 304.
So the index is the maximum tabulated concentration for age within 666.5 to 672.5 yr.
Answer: 321.8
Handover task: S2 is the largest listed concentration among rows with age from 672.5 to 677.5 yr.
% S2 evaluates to 334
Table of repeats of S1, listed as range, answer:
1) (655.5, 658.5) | 270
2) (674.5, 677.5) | 322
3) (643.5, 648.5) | 201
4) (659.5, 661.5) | 302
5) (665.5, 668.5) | 313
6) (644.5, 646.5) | 206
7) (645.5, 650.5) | 175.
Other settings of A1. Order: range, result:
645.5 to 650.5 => 191.5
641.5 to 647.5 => 271.7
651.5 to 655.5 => 246.6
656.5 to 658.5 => 286.8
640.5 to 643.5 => 289.3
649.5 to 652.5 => 172.6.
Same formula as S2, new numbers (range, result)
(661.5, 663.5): 303.8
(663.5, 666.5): 309.6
